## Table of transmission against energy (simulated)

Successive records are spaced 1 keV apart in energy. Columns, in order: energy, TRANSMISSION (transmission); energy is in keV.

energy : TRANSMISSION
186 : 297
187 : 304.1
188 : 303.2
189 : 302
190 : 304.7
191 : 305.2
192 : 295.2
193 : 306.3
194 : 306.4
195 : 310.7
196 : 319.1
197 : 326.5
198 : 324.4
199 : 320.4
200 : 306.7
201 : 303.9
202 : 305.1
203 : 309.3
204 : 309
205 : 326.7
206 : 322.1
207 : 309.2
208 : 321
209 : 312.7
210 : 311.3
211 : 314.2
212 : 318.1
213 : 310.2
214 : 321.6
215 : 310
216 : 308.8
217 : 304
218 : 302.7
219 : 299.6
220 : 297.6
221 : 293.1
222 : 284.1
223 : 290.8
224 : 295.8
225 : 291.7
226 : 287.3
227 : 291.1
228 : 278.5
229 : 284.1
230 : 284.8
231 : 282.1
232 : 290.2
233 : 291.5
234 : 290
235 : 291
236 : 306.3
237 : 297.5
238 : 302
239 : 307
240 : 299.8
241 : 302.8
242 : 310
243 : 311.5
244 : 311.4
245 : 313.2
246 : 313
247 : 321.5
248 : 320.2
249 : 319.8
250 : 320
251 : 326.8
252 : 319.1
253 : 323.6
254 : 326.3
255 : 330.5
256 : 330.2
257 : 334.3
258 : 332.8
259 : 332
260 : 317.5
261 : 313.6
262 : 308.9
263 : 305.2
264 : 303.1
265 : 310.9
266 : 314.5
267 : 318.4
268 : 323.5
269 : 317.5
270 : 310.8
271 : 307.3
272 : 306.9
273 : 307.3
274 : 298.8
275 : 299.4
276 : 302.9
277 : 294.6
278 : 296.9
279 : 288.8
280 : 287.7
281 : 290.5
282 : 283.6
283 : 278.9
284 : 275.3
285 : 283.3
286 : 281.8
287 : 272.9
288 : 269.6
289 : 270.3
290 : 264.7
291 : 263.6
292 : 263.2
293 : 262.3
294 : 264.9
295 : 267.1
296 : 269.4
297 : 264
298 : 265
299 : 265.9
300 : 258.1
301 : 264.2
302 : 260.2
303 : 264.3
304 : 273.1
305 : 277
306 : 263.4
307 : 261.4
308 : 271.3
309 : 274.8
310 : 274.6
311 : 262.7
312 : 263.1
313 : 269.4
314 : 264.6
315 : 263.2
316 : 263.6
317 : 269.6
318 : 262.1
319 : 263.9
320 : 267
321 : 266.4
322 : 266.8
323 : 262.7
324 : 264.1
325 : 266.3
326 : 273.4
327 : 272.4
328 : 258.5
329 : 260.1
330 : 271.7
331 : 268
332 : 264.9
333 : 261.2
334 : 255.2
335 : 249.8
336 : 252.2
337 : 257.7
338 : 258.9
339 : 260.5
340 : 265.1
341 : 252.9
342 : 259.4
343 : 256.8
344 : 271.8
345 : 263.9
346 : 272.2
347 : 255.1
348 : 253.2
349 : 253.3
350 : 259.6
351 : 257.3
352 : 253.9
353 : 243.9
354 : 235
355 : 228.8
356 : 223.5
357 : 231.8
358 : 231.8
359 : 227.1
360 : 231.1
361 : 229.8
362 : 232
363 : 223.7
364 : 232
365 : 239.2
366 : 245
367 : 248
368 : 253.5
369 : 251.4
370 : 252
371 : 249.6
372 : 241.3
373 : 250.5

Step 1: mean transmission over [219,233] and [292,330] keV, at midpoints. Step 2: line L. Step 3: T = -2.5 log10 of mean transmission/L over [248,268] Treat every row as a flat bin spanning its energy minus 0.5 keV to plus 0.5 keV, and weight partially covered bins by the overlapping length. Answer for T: -0.15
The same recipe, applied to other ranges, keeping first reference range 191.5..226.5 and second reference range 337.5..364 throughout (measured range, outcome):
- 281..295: 0.01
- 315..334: -0.03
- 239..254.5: -0.09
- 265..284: -0.08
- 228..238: 0.03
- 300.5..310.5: -0.01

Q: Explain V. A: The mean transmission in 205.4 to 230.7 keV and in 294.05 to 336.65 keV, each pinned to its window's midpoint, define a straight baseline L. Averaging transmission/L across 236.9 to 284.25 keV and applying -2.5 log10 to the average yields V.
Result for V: -0.09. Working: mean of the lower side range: 302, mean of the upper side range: 265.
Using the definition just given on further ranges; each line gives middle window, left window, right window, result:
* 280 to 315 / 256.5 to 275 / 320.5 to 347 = 0.08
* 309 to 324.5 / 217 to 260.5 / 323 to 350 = 0.02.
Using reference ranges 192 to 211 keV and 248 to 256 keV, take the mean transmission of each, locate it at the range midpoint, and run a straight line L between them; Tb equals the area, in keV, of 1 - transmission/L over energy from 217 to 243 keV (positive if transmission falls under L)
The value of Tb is 2.0 keV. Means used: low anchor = 313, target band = 295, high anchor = 324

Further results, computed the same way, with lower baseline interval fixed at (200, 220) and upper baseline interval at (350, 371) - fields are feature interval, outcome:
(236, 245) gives -0.28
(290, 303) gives 0.28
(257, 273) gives -1.71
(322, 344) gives -0.82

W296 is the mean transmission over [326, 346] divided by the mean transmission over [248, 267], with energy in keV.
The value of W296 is 0.8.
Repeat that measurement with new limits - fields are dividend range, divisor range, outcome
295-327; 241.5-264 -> 0.83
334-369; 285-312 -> 0.93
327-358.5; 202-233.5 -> 0.84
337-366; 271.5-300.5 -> 0.88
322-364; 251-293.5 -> 0.84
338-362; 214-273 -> 0.81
